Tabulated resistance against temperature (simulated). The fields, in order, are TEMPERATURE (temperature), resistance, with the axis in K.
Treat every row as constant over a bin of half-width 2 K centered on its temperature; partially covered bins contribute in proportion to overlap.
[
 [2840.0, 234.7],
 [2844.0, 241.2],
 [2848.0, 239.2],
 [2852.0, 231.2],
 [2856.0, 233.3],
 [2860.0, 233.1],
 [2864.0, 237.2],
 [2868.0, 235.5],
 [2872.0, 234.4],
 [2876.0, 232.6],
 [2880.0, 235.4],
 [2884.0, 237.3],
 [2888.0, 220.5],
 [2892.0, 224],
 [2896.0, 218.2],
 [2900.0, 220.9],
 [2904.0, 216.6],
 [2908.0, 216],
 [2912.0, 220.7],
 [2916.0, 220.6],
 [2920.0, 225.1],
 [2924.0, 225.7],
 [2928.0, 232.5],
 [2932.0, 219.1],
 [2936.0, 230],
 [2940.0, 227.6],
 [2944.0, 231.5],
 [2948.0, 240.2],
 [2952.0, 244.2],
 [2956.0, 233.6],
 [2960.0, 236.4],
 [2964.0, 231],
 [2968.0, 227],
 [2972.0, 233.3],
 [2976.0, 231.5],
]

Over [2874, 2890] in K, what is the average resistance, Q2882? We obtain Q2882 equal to 231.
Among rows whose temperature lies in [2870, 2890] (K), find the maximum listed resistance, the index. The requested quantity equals 237.3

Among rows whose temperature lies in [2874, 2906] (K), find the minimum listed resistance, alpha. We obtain 216.6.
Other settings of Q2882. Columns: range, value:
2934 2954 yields 235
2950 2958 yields 239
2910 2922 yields 222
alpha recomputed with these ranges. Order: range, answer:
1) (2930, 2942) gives 219.1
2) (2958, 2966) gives 231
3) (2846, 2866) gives 231.2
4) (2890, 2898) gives 218.2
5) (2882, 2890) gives 220.5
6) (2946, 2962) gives 233.6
